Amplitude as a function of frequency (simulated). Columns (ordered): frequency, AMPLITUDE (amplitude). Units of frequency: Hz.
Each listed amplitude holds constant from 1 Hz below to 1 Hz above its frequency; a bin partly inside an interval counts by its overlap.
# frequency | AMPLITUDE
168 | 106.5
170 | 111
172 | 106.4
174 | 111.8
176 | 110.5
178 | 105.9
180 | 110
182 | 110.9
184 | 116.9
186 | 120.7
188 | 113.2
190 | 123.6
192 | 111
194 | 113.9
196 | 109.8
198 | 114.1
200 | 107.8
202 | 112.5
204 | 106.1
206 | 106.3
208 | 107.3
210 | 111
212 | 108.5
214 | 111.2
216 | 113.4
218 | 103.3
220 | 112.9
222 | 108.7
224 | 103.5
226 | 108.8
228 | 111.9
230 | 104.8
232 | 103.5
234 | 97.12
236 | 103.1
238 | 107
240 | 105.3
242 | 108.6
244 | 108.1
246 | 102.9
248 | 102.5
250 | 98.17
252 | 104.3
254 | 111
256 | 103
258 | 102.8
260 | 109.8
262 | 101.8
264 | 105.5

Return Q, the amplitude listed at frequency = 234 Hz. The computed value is 97.12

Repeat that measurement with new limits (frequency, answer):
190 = 123.6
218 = 103.3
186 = 120.7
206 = 106.3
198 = 114.1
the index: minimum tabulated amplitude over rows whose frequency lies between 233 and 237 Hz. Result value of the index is 97.12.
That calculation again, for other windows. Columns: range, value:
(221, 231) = 103.5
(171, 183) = 105.9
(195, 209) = 106.1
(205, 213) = 106.3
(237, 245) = 105.3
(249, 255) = 98.17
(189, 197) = 109.8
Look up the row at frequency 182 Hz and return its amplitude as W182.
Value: 110.9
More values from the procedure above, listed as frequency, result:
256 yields 103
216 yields 113.4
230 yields 104.8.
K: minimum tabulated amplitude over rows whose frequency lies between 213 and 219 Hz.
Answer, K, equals 103.3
